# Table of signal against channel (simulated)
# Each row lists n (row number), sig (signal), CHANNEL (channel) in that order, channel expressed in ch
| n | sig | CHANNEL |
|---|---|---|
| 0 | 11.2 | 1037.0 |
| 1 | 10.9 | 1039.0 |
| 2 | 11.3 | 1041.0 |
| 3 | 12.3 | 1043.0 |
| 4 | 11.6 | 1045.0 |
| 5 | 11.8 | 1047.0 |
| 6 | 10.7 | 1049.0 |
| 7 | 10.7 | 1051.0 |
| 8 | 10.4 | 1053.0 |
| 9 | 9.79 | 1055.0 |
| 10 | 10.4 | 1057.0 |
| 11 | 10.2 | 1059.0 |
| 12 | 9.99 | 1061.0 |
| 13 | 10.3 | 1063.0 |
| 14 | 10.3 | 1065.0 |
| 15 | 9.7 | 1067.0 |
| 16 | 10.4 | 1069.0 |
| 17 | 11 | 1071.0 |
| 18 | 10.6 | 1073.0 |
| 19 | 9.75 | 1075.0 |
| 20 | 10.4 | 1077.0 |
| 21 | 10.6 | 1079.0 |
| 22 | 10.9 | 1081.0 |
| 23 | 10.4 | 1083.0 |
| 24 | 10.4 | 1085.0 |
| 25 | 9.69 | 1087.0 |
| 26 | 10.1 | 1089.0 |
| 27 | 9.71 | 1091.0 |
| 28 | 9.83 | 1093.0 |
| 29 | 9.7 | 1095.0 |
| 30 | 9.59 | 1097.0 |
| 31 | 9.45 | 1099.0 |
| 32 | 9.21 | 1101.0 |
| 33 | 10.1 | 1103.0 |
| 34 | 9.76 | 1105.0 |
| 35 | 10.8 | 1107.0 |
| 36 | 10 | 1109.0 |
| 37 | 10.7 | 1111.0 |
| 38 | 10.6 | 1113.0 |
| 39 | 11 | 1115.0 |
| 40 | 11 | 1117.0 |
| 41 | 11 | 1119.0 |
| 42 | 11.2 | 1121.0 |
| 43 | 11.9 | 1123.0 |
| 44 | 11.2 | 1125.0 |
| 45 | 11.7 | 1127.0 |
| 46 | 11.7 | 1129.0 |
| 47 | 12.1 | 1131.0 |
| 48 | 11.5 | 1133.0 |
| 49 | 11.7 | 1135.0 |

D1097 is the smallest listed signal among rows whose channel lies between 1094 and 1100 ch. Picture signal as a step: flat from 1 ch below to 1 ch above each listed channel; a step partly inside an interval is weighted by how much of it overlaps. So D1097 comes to 9.45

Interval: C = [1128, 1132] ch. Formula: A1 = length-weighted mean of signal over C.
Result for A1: 11.9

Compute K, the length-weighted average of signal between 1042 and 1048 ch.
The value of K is 11.9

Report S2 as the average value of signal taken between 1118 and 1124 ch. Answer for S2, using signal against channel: 11.4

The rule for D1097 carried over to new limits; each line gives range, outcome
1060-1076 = 9.7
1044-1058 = 9.79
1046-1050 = 10.7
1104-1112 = 9.76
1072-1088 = 9.69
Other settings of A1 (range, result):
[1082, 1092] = 10.1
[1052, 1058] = 10.2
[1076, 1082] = 10.6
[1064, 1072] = 10.3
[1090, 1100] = 9.66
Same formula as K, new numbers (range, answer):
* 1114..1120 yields 11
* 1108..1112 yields 10.3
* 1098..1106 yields 9.63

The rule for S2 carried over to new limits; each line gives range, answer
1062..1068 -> 10.1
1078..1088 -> 10.4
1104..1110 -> 10.2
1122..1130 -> 11.6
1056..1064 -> 10.2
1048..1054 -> 10.6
